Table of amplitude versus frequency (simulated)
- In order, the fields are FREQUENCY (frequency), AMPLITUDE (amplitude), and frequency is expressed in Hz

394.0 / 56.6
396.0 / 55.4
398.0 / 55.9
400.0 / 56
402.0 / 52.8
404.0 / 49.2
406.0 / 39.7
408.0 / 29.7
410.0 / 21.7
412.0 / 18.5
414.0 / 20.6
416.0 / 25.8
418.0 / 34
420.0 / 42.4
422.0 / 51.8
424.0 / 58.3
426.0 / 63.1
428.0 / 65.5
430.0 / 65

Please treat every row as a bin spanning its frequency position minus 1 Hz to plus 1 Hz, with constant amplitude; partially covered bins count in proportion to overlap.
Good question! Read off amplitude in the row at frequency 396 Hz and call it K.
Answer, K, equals 55.4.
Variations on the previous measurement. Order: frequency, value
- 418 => 34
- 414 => 20.6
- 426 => 63.1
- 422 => 51.8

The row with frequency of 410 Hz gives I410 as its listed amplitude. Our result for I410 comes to 21.7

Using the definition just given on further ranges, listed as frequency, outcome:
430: 65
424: 58.3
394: 56.6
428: 65.5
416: 25.8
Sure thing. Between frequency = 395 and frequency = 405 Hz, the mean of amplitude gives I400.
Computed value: 53.9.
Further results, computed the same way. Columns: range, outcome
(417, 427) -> 49.9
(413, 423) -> 34.9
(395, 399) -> 55.6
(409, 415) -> 20.3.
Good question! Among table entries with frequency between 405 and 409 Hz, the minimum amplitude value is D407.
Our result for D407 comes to 29.7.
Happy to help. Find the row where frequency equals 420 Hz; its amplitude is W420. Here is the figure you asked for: 42.4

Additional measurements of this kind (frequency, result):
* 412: 18.5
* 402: 52.8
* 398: 55.9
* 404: 49.2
